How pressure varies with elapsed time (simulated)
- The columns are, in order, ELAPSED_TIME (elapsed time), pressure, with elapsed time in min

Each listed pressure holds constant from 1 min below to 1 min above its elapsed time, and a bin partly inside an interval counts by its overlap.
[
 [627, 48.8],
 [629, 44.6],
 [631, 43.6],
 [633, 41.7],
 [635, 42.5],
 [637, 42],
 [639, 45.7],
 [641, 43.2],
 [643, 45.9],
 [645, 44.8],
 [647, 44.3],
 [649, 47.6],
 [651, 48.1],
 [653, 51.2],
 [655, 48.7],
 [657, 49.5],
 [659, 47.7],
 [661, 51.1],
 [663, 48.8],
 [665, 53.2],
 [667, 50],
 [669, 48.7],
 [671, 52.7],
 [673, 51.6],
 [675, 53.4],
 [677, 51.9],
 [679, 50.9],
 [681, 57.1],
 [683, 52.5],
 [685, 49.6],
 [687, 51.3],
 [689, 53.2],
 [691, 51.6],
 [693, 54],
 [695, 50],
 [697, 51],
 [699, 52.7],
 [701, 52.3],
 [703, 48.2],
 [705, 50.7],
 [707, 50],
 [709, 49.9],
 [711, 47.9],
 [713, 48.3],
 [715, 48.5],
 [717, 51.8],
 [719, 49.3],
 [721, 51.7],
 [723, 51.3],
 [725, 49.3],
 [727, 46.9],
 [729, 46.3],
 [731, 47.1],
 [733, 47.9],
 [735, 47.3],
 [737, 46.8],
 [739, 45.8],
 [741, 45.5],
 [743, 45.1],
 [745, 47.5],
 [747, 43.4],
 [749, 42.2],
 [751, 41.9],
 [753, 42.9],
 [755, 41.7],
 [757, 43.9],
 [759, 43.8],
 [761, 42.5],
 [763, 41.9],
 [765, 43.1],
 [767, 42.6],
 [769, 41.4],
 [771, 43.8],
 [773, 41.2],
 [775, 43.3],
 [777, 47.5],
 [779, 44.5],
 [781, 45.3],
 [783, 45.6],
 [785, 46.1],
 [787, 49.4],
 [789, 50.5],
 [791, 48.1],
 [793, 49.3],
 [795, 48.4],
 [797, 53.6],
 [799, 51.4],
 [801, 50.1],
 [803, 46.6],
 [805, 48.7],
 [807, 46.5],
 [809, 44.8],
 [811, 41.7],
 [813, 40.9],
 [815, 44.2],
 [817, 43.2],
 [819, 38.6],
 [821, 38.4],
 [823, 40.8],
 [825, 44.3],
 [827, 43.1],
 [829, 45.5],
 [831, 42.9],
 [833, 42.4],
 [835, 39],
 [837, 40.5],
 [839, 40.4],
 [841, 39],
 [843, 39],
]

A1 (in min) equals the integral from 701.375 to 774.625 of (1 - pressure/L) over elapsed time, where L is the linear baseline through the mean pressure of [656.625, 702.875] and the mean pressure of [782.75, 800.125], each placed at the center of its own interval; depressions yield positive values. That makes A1 6.18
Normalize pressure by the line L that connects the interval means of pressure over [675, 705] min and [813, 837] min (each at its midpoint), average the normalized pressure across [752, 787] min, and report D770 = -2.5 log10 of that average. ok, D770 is 0.054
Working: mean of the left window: 51.9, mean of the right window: 41.9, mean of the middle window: 43.8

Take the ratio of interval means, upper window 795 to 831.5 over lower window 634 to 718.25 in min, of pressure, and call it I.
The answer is 0.90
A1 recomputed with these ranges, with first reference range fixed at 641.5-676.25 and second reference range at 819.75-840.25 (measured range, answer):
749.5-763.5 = 0.7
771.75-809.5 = -3.5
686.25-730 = -3.0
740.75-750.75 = 0.2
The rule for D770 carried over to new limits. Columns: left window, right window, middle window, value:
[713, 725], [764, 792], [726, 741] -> 0.050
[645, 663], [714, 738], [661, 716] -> -0.057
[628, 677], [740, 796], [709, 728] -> -0.080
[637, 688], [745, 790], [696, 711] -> -0.070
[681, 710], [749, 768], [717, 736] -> -0.036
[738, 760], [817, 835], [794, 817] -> -0.106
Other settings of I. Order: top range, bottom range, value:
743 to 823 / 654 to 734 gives 0.89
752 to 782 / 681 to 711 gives 0.84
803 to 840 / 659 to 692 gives 0.83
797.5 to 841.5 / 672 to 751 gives 0.88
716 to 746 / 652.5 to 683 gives 0.94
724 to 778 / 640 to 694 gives 0.89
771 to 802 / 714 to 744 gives 0.99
